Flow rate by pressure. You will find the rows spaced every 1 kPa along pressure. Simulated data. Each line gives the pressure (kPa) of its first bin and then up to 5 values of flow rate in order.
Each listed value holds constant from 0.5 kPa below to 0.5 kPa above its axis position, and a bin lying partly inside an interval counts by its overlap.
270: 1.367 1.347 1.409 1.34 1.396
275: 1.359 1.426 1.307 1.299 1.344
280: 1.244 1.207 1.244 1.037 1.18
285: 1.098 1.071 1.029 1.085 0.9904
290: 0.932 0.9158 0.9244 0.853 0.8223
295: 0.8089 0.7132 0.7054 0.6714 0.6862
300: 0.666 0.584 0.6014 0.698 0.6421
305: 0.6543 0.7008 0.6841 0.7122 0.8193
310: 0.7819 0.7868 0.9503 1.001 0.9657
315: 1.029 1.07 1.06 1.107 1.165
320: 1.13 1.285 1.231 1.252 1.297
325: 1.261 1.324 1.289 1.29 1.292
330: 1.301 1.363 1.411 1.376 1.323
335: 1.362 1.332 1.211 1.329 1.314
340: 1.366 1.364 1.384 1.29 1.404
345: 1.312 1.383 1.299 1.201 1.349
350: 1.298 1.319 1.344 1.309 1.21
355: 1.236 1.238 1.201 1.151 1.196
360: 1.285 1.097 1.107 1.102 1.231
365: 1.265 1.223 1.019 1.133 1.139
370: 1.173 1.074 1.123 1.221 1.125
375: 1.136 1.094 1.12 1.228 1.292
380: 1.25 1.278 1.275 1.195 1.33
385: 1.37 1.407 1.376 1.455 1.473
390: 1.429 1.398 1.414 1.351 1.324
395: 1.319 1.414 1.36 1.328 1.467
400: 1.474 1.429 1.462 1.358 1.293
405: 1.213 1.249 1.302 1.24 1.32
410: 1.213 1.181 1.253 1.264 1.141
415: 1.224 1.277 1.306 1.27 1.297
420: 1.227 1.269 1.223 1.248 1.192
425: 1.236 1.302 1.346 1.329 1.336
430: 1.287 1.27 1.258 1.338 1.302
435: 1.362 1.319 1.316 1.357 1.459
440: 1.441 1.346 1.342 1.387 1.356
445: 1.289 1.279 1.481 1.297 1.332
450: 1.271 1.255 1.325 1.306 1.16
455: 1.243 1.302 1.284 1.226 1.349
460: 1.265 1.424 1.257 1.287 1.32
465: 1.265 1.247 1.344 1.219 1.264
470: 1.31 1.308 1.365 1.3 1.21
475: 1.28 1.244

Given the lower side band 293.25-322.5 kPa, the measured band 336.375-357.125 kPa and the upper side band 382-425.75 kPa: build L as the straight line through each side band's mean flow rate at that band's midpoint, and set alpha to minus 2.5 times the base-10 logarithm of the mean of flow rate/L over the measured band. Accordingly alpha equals -0.25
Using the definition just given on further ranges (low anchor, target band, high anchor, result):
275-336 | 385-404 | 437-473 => -0.164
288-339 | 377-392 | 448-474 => -0.167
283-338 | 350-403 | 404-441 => -0.086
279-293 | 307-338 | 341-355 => 0.061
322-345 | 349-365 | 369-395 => 0.062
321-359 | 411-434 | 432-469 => 0.037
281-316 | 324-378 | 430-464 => -0.224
